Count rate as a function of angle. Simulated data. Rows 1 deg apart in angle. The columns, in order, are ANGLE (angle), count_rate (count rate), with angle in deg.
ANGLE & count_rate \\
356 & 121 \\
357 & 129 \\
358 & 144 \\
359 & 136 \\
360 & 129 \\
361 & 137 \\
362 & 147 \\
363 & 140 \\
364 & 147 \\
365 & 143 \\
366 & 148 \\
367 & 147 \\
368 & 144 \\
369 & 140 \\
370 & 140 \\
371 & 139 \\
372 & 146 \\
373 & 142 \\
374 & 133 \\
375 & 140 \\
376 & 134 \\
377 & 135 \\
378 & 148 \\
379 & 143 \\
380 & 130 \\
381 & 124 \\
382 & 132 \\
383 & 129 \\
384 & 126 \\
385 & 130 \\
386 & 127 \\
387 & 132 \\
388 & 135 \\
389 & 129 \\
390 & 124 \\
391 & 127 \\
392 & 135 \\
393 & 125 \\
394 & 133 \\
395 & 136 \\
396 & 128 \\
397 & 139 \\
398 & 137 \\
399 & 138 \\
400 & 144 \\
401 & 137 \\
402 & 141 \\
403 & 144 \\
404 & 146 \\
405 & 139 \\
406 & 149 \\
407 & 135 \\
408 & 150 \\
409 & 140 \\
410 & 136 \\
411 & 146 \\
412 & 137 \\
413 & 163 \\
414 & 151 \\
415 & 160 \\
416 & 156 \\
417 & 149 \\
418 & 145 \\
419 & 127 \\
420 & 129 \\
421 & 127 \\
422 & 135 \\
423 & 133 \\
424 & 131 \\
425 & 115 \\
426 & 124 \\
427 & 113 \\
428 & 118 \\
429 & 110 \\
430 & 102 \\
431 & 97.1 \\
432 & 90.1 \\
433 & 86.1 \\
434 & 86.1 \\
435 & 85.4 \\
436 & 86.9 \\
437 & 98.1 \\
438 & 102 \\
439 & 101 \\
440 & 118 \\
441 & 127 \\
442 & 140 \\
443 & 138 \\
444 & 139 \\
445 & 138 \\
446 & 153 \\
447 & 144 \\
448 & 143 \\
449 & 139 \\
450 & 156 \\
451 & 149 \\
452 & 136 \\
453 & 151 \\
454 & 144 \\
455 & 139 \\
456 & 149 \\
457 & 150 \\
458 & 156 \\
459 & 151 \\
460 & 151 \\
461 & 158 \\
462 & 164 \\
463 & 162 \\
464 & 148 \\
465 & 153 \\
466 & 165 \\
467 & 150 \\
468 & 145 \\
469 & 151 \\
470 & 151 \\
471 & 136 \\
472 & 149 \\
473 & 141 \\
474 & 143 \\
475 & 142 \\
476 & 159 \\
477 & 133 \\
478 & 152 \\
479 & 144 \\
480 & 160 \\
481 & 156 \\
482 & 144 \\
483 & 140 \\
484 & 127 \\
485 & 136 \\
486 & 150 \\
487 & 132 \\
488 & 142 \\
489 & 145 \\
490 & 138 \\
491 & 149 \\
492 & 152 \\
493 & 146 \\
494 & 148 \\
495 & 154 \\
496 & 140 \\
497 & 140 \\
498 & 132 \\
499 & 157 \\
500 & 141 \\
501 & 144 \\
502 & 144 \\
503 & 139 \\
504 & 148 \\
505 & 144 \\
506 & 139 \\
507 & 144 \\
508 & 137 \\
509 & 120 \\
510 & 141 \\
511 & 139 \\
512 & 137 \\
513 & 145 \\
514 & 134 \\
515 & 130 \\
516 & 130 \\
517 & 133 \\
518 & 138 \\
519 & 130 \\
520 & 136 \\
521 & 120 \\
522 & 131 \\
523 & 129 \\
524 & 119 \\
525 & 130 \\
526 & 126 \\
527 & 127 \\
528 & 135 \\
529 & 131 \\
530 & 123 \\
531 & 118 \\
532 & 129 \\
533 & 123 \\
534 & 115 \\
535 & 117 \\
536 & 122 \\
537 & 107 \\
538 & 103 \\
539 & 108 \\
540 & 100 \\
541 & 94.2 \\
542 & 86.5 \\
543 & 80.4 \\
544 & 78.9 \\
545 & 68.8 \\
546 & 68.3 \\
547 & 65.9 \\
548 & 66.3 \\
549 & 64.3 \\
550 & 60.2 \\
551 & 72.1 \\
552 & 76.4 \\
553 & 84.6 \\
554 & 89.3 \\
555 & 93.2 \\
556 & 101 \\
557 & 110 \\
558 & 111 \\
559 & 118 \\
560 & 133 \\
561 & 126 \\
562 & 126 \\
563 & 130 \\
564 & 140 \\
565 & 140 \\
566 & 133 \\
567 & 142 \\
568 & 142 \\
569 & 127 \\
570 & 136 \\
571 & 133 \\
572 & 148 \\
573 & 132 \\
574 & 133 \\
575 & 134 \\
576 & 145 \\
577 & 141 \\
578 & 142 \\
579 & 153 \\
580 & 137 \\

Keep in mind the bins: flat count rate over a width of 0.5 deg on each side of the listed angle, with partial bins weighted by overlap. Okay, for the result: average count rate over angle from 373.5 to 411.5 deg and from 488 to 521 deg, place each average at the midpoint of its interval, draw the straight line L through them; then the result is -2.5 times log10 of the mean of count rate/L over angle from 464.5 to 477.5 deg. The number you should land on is -0.066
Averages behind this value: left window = 136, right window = 140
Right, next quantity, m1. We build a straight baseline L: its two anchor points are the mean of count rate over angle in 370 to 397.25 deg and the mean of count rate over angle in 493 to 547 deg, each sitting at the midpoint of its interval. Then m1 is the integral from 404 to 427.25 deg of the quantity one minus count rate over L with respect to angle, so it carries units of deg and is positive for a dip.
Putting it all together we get -1.3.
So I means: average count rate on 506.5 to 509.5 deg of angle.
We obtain 134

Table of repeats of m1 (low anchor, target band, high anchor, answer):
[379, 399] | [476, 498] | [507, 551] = -4.7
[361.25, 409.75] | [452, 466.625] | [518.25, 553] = -3.7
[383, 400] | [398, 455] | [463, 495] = 2.7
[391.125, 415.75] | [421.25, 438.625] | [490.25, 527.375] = 4.1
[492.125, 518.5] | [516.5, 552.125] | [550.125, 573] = 6.3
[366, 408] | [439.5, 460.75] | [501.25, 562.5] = -2.8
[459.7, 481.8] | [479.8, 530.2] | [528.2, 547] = -4.9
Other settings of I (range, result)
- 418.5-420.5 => 128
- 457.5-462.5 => 156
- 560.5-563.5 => 127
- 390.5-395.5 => 131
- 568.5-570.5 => 132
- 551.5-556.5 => 88.9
